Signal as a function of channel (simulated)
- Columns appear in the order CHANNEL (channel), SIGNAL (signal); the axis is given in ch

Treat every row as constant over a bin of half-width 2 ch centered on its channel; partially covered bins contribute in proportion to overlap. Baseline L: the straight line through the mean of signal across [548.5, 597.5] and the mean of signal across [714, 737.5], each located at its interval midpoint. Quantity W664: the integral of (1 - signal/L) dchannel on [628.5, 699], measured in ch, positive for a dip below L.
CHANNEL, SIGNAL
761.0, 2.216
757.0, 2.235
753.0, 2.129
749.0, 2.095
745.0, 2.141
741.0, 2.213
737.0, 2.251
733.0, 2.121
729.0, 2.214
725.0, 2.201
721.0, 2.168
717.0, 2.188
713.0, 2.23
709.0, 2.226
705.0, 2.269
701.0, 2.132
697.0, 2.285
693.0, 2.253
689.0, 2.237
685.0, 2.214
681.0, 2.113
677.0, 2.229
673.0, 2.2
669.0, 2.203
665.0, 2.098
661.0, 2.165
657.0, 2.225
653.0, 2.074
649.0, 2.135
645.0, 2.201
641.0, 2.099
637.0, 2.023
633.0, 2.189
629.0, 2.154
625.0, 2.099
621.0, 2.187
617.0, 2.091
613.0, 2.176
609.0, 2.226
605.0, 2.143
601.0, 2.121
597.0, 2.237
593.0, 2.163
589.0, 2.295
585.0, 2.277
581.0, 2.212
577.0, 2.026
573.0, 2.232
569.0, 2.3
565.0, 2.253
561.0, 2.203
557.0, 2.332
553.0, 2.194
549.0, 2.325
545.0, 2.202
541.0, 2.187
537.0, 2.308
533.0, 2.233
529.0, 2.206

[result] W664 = 1.07 ch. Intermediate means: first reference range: 2.23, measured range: 2.17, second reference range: 2.19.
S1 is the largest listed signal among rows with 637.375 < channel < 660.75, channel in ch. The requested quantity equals 2.225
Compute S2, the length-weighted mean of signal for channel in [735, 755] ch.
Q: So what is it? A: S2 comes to 2.17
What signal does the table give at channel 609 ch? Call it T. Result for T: 2.226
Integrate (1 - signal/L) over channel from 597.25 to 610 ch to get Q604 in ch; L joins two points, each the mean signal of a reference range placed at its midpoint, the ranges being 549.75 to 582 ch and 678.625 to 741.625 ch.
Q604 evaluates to 0.3 ch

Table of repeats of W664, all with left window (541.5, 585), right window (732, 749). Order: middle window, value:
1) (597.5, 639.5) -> 1.3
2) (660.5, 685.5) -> 0.3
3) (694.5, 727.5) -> -0.4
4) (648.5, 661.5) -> 0.3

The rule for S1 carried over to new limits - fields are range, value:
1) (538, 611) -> 2.332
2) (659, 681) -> 2.229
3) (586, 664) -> 2.295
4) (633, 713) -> 2.285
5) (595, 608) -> 2.237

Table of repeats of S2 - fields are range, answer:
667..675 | 2.2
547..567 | 2.26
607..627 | 2.16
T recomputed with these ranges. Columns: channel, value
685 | 2.214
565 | 2.253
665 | 2.098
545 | 2.202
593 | 2.163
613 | 2.176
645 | 2.201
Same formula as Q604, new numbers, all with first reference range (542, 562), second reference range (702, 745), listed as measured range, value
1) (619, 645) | 1.1 ch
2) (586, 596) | 0.0 ch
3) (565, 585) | 0.3 ch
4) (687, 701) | -0.2 ch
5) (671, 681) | 0.1 ch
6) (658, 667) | 0.3 ch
